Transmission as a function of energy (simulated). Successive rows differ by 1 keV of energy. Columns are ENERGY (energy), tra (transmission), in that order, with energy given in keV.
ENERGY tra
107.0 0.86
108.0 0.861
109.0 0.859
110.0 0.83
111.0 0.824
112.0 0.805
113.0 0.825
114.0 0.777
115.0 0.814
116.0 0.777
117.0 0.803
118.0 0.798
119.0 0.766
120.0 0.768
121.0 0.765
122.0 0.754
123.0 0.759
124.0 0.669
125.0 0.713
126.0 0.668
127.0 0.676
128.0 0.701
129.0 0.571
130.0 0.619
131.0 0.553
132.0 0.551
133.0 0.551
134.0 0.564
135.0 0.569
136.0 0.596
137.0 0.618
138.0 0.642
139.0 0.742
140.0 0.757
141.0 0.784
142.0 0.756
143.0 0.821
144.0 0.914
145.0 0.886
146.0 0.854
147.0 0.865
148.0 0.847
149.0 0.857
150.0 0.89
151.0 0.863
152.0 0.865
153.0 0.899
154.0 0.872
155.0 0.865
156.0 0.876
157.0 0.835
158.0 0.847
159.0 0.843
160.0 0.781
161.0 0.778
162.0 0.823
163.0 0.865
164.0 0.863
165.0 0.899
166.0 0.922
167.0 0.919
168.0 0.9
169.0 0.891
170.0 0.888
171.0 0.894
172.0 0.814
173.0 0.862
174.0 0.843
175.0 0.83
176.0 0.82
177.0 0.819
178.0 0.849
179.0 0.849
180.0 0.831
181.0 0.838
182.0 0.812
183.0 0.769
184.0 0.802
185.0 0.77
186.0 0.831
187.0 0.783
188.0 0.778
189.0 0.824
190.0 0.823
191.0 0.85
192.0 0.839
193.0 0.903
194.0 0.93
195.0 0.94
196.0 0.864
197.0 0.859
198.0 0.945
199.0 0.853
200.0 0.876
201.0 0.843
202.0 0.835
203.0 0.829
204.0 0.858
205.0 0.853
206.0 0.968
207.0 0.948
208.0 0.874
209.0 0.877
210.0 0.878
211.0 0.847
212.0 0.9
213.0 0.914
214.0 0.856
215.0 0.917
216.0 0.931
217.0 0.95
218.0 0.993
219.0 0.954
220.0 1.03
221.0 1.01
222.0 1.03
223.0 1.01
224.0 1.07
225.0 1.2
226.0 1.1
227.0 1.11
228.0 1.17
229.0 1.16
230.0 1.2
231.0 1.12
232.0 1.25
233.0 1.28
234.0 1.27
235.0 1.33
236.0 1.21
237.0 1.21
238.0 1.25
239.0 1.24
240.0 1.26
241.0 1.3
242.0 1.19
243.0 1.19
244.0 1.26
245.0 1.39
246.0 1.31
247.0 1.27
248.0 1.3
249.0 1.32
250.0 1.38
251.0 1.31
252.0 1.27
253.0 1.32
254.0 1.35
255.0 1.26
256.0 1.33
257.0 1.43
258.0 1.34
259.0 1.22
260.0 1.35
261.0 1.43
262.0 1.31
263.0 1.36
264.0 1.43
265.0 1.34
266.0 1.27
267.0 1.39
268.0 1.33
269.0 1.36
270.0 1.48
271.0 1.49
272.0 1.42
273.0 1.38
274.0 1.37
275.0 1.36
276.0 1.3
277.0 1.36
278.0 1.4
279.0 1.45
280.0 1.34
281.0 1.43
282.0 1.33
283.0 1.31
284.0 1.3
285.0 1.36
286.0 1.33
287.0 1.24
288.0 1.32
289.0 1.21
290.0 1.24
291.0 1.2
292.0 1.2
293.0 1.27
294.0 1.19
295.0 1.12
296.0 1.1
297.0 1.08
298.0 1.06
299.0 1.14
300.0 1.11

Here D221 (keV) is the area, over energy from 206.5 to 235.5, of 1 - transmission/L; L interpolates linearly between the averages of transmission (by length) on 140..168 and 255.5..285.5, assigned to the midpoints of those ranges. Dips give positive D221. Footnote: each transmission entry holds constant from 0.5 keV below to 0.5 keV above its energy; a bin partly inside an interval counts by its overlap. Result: 2.8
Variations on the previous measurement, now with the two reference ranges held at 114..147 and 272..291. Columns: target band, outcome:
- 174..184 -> 1.0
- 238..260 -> -1.8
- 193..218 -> 3.2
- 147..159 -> -0.9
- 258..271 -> -1.0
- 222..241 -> -1.0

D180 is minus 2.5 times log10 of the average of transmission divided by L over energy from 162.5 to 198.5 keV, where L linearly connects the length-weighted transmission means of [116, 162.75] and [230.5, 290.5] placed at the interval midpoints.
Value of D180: 0.111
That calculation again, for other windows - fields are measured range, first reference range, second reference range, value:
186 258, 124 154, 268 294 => 0.03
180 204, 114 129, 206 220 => 0.04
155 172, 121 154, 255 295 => -0.02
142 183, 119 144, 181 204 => -0.13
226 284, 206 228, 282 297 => -0.18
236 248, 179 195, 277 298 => -0.18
